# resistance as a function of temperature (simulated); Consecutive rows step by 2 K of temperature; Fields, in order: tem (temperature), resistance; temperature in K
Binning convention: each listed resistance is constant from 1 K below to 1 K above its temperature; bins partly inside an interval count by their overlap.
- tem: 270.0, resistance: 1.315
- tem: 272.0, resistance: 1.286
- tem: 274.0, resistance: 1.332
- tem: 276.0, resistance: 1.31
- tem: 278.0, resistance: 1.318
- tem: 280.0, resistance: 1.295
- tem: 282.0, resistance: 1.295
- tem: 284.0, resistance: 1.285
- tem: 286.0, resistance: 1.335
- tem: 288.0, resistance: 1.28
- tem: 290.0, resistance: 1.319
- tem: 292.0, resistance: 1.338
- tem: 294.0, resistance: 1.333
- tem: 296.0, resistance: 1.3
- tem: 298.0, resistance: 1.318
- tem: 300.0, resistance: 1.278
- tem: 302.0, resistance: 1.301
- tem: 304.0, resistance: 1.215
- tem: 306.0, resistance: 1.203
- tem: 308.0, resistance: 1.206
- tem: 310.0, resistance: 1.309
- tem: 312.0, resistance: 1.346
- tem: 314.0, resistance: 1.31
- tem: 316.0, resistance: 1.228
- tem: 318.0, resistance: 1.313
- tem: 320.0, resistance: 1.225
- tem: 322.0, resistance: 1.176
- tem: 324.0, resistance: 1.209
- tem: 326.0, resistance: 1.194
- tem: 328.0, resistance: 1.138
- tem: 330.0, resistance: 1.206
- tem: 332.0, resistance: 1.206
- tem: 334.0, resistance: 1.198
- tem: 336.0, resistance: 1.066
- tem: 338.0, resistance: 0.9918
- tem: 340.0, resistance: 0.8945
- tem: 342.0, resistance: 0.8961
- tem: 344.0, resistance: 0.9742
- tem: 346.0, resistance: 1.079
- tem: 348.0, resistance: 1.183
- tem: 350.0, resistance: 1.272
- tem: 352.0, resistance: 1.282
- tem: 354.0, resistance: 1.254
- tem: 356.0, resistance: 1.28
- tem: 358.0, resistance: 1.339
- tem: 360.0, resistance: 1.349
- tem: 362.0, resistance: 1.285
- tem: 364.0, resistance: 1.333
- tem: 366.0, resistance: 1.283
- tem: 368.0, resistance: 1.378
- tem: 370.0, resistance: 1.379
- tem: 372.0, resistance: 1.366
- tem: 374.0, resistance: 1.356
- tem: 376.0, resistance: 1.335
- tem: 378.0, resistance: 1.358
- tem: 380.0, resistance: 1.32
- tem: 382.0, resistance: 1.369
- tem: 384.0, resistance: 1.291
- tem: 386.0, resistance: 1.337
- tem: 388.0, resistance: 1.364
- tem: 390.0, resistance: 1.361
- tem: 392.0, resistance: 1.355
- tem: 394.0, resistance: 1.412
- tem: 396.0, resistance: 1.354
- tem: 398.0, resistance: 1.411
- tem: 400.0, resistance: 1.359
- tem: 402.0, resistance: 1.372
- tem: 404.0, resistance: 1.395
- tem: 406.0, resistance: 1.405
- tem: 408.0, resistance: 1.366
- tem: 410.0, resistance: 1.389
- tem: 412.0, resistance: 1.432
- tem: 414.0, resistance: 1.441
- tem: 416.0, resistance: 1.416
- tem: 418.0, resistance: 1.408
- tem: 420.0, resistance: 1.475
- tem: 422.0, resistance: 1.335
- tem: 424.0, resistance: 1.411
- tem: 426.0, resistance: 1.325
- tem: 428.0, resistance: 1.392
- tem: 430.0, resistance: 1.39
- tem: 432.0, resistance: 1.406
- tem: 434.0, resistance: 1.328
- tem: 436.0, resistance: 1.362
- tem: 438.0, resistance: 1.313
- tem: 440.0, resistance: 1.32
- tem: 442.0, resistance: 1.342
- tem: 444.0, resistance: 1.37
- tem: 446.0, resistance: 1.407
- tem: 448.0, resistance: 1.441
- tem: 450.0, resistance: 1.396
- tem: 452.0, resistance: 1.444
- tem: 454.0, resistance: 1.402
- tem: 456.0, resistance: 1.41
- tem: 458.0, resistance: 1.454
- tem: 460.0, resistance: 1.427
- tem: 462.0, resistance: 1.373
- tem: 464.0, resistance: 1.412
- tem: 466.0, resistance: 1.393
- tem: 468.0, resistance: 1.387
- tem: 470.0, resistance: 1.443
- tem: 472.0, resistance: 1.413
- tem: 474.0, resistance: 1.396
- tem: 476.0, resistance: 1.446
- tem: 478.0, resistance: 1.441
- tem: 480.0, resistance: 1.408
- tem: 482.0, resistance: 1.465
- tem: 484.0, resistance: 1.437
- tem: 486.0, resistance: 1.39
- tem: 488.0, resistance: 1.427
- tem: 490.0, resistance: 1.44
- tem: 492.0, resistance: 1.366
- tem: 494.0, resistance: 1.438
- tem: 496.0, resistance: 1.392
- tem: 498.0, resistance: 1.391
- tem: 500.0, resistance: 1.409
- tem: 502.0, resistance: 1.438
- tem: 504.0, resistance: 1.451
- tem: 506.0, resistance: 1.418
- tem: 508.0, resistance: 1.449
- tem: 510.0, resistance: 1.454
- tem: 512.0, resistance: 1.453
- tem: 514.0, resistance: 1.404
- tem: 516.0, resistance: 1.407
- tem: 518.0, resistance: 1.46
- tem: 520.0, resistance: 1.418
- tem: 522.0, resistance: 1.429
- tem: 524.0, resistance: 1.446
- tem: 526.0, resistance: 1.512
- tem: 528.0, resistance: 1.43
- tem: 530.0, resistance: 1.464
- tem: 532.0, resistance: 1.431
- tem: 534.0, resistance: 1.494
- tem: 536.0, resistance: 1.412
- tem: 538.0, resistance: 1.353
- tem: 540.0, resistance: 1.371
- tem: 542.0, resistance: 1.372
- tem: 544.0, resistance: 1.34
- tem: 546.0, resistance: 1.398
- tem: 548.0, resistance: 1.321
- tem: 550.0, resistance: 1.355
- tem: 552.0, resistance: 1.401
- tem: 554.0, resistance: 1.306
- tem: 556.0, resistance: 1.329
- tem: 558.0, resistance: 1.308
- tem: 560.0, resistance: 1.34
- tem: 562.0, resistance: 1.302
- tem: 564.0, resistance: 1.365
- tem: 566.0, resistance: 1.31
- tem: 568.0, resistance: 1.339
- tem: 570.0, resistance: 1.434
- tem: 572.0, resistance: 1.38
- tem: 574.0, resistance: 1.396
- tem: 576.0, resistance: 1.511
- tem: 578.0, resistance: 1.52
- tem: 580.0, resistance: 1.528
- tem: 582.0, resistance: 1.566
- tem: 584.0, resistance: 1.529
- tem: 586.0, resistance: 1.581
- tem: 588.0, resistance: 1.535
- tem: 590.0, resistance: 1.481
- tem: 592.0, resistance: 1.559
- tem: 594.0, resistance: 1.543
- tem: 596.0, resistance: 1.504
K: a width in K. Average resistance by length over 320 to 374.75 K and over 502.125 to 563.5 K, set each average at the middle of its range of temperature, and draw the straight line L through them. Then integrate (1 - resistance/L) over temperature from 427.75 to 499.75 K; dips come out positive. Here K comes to -4.0 K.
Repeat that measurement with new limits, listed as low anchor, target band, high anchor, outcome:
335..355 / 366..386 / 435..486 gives -2.9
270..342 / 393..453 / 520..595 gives -2.8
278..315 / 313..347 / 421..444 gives 4.5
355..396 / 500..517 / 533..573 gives -1.0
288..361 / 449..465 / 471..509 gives -0.4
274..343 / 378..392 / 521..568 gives -0.7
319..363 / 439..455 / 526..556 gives -1.3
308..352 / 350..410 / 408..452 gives -3.3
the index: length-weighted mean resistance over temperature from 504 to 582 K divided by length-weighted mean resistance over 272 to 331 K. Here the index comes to 1.1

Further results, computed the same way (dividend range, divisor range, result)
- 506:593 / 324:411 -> 1.12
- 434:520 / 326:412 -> 1.11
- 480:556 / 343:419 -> 1.06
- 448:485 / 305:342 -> 1.20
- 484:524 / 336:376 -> 1.17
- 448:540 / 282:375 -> 1.15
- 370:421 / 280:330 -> 1.09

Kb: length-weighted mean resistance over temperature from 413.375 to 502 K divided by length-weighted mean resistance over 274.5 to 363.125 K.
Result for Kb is 1.14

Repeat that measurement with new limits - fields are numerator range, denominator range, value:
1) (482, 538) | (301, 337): 1.17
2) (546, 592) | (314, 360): 1.21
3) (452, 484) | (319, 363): 1.22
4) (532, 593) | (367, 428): 1.03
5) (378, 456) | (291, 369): 1.13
